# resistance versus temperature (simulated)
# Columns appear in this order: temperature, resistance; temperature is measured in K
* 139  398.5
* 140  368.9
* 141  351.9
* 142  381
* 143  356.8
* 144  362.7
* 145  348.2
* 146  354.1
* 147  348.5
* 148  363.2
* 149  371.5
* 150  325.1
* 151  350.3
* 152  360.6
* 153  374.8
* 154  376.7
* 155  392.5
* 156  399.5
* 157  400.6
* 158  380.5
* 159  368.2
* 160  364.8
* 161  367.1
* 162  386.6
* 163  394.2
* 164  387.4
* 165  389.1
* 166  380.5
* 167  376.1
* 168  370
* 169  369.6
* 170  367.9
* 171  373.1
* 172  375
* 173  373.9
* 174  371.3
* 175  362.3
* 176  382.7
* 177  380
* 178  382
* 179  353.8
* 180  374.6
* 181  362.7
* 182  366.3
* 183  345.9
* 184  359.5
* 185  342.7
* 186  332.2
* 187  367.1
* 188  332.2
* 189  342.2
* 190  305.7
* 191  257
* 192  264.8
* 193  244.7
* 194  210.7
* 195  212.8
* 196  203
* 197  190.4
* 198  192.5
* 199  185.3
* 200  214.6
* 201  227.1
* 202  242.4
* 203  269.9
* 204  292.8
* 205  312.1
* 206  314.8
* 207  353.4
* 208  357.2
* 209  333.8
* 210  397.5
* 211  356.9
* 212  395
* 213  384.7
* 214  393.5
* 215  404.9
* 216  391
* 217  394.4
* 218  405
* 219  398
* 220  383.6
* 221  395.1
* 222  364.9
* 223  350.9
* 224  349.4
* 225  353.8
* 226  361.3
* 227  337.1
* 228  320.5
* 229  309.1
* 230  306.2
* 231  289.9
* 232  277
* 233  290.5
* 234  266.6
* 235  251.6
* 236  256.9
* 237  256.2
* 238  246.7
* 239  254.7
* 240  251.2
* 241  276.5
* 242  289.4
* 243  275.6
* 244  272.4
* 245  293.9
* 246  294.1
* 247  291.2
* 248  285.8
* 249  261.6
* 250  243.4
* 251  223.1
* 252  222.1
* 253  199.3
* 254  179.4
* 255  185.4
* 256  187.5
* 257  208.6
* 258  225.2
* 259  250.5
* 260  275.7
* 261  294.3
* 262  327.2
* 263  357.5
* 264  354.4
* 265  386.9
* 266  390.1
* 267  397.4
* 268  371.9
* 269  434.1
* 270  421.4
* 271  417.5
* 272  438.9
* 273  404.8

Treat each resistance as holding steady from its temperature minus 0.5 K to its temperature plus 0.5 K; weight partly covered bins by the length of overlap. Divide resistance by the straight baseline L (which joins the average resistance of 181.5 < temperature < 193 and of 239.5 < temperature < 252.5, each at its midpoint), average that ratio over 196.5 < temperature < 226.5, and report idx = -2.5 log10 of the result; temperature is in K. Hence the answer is -0.11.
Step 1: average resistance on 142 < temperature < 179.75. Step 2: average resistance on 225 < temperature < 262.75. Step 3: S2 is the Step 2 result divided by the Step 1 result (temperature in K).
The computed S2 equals 0.72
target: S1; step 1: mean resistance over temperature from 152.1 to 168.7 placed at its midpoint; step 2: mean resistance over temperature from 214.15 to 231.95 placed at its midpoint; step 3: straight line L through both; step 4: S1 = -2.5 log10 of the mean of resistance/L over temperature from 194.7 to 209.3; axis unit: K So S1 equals 0.37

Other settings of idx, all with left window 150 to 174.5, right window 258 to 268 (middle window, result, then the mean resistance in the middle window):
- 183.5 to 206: 0.32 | 269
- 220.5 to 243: 0.15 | 302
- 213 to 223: -0.11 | 390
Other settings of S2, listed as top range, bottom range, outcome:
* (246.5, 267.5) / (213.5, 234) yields 0.78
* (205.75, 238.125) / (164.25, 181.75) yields 0.92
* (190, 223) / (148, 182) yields 0.83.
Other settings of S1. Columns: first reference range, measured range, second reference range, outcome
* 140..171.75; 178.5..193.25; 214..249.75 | 0.056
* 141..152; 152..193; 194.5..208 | -0.183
